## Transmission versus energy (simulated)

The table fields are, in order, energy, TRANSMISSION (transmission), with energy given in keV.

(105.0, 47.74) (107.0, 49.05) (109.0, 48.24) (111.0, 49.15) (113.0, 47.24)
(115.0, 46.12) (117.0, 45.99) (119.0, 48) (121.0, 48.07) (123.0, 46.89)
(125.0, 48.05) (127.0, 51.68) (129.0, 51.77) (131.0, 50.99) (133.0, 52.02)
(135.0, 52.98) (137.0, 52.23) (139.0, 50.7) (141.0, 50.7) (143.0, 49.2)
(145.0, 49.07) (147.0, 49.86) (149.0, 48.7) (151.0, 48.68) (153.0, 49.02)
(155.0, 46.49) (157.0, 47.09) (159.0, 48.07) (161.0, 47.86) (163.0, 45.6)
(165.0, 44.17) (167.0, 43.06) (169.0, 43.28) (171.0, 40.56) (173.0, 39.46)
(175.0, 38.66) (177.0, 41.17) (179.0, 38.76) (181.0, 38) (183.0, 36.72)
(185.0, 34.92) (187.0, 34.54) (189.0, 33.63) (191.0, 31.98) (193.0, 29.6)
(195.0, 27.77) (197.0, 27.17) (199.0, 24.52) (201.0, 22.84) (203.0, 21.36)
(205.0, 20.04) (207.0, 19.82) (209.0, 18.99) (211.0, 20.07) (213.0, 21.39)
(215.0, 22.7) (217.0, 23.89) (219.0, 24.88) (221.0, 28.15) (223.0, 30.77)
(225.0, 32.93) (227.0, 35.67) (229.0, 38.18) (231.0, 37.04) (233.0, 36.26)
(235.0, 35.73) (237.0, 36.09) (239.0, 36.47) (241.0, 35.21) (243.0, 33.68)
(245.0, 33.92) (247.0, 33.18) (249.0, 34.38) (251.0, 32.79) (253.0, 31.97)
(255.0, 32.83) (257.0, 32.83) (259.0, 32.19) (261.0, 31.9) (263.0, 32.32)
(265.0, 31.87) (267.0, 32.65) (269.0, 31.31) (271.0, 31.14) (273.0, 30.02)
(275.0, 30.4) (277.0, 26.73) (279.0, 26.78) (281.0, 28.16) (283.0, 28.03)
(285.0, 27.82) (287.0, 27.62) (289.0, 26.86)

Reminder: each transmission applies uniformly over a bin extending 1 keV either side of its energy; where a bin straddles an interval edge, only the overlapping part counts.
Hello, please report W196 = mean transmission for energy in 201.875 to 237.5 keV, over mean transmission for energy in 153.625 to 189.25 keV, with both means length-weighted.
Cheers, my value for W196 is 0.67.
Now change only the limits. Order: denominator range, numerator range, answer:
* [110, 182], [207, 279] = 0.66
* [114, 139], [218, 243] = 0.68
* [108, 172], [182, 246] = 0.61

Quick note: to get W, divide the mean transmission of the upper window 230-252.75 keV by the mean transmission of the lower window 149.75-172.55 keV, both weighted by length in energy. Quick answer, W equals 0.8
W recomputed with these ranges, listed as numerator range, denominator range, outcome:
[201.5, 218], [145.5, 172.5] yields 0.46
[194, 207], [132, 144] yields 0.46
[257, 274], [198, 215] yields 1.50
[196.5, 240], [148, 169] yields 0.60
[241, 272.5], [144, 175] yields 0.71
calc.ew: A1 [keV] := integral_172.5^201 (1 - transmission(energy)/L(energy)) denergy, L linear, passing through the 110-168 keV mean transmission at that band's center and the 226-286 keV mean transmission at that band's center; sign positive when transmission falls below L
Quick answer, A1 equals 5.8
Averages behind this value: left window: 48.6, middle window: 33.6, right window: 32.6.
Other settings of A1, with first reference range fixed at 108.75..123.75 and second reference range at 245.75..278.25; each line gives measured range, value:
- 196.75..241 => 9.73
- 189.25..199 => 2.51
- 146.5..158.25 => -1.26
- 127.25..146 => -2.42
